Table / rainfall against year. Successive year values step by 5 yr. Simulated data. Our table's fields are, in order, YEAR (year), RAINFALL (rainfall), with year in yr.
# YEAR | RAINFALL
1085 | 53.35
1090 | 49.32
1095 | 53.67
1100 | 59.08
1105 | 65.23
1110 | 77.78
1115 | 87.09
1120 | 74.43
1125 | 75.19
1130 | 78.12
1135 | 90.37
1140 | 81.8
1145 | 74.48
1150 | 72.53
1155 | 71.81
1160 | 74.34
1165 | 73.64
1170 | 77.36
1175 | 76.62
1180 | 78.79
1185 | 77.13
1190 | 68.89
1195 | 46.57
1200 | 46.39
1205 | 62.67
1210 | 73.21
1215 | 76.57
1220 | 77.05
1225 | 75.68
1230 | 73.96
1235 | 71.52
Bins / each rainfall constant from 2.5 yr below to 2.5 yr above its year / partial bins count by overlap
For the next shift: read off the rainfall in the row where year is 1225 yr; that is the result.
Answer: 75.68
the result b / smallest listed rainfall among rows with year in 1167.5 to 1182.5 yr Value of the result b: 76.62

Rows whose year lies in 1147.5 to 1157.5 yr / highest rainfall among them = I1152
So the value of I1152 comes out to 72.53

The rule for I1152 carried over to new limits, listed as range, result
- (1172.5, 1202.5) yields 78.79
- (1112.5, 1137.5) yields 90.37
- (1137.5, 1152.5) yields 81.8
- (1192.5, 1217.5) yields 76.57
